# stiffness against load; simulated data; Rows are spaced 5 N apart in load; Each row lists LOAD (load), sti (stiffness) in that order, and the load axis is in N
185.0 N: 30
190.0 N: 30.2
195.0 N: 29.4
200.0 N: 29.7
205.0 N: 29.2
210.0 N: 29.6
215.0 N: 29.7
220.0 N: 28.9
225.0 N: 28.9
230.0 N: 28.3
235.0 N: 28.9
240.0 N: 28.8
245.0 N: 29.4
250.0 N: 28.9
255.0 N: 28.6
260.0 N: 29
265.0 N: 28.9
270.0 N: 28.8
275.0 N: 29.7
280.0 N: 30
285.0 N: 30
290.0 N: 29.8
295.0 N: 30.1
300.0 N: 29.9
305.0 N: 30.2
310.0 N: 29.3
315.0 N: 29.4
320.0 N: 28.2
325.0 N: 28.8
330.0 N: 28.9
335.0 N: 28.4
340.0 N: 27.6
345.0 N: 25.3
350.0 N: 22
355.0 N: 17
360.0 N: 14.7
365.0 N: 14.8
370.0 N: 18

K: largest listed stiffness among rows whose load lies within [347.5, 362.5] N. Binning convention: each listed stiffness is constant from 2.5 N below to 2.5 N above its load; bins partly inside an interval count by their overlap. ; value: 22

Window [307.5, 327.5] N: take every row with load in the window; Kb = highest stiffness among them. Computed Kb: 29.4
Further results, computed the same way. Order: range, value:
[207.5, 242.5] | 29.7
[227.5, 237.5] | 28.9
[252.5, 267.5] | 29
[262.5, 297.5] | 30.1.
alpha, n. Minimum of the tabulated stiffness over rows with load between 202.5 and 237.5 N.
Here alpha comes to 28.3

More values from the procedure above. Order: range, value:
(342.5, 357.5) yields 17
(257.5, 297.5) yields 28.8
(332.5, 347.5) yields 25.3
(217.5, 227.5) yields 28.9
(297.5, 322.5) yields 28.2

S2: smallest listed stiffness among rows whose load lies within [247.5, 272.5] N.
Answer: 28.6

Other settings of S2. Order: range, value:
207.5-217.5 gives 29.6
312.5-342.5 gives 27.6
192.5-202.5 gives 29.4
